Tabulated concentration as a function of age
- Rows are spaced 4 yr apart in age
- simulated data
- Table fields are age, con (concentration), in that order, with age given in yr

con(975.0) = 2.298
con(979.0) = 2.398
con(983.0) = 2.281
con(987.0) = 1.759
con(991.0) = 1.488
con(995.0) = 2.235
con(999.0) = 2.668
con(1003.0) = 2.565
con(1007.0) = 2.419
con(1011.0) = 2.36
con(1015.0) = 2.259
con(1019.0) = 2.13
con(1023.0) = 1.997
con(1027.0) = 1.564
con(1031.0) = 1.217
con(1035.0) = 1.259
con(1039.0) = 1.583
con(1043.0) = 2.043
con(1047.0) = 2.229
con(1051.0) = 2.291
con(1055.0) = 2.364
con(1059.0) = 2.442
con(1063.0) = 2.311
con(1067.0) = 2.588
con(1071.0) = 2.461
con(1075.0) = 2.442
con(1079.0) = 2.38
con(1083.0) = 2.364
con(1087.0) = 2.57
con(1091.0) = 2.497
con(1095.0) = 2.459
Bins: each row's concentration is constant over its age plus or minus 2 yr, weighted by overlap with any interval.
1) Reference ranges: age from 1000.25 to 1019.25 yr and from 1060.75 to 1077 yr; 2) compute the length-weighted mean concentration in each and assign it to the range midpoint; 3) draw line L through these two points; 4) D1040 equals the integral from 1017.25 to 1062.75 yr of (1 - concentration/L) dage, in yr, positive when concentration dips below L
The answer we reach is 9.1 yr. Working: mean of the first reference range 2.38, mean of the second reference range 2.45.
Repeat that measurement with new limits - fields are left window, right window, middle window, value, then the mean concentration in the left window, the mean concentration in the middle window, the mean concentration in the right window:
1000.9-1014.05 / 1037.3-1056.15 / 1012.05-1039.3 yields 6.5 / 2.43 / 1.75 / 2.1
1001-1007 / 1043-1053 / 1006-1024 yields 1.5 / 2.52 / 2.24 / 2.22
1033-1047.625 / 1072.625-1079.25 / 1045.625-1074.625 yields -3.8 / 1.74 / 2.39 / 2.42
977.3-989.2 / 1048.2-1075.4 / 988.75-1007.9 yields -0.7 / 2.13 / 2.26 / 2.41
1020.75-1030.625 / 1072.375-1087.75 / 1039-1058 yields -1.6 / 1.7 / 2.17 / 2.43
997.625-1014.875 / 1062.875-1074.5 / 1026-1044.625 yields 7.2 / 2.47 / 1.52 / 2.47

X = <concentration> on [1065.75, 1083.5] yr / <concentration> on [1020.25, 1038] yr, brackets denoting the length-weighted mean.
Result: 1.59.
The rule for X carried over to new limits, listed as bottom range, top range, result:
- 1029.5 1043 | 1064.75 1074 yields 1.72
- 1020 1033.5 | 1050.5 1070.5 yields 1.49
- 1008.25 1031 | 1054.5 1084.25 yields 1.21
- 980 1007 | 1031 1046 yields 0.74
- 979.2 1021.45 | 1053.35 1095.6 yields 1.10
